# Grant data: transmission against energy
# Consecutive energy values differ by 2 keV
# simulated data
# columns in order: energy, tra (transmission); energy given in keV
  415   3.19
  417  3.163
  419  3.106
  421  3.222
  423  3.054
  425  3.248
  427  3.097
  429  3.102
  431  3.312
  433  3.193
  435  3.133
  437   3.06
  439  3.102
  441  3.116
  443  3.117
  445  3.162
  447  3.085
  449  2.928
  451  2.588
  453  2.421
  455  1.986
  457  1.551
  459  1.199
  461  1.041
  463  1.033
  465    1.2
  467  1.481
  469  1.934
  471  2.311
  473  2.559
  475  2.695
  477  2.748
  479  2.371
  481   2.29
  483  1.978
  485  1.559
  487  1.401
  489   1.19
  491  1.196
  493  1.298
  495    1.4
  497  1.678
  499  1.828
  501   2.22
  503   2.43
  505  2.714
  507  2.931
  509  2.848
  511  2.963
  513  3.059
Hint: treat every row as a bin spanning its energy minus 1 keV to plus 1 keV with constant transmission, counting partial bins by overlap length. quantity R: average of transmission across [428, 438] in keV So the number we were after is 3.16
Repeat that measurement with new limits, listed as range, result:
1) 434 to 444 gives 3.11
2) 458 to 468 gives 1.19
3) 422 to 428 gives 3.13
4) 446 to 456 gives 2.6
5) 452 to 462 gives 1.64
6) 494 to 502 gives 1.78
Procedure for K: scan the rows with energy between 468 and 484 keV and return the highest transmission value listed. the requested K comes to 2.748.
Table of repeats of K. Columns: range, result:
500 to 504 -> 2.43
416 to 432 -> 3.312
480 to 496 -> 2.29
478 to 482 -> 2.371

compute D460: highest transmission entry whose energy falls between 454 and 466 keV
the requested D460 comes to 1.986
